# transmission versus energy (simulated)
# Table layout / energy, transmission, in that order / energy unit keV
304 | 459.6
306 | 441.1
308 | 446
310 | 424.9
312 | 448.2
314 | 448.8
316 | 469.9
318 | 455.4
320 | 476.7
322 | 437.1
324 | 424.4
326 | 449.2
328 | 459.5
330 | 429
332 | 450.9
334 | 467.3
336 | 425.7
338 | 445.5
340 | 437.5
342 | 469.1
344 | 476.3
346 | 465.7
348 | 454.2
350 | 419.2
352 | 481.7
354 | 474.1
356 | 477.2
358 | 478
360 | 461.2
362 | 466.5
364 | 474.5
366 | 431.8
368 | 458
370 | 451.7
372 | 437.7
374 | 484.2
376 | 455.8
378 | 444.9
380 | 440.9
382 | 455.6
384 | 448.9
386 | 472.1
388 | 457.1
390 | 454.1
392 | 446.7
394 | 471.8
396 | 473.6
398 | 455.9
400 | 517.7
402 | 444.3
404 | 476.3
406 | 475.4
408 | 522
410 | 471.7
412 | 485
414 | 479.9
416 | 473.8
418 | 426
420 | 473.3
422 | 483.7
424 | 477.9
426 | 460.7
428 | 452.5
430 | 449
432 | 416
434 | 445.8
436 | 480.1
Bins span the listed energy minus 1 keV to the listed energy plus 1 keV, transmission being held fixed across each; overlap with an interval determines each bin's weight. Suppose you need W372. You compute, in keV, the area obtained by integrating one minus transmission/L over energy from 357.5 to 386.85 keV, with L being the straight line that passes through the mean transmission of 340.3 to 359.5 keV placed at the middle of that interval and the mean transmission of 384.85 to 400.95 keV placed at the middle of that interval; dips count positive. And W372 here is 0.6 keV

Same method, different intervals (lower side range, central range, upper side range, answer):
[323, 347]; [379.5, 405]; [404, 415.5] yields 0.7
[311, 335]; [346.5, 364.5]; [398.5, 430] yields -0.2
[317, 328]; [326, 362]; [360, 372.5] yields -0.4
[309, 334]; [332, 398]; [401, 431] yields 0.1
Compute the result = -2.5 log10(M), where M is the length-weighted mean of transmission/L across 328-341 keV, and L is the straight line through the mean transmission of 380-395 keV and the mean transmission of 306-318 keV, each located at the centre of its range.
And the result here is 0.02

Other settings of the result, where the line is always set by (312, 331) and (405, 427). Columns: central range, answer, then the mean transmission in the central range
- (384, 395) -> 0.021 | 459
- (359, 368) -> 0.007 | 458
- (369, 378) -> 0.019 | 456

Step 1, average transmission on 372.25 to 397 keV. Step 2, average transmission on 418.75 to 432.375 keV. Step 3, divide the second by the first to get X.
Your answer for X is 1.0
